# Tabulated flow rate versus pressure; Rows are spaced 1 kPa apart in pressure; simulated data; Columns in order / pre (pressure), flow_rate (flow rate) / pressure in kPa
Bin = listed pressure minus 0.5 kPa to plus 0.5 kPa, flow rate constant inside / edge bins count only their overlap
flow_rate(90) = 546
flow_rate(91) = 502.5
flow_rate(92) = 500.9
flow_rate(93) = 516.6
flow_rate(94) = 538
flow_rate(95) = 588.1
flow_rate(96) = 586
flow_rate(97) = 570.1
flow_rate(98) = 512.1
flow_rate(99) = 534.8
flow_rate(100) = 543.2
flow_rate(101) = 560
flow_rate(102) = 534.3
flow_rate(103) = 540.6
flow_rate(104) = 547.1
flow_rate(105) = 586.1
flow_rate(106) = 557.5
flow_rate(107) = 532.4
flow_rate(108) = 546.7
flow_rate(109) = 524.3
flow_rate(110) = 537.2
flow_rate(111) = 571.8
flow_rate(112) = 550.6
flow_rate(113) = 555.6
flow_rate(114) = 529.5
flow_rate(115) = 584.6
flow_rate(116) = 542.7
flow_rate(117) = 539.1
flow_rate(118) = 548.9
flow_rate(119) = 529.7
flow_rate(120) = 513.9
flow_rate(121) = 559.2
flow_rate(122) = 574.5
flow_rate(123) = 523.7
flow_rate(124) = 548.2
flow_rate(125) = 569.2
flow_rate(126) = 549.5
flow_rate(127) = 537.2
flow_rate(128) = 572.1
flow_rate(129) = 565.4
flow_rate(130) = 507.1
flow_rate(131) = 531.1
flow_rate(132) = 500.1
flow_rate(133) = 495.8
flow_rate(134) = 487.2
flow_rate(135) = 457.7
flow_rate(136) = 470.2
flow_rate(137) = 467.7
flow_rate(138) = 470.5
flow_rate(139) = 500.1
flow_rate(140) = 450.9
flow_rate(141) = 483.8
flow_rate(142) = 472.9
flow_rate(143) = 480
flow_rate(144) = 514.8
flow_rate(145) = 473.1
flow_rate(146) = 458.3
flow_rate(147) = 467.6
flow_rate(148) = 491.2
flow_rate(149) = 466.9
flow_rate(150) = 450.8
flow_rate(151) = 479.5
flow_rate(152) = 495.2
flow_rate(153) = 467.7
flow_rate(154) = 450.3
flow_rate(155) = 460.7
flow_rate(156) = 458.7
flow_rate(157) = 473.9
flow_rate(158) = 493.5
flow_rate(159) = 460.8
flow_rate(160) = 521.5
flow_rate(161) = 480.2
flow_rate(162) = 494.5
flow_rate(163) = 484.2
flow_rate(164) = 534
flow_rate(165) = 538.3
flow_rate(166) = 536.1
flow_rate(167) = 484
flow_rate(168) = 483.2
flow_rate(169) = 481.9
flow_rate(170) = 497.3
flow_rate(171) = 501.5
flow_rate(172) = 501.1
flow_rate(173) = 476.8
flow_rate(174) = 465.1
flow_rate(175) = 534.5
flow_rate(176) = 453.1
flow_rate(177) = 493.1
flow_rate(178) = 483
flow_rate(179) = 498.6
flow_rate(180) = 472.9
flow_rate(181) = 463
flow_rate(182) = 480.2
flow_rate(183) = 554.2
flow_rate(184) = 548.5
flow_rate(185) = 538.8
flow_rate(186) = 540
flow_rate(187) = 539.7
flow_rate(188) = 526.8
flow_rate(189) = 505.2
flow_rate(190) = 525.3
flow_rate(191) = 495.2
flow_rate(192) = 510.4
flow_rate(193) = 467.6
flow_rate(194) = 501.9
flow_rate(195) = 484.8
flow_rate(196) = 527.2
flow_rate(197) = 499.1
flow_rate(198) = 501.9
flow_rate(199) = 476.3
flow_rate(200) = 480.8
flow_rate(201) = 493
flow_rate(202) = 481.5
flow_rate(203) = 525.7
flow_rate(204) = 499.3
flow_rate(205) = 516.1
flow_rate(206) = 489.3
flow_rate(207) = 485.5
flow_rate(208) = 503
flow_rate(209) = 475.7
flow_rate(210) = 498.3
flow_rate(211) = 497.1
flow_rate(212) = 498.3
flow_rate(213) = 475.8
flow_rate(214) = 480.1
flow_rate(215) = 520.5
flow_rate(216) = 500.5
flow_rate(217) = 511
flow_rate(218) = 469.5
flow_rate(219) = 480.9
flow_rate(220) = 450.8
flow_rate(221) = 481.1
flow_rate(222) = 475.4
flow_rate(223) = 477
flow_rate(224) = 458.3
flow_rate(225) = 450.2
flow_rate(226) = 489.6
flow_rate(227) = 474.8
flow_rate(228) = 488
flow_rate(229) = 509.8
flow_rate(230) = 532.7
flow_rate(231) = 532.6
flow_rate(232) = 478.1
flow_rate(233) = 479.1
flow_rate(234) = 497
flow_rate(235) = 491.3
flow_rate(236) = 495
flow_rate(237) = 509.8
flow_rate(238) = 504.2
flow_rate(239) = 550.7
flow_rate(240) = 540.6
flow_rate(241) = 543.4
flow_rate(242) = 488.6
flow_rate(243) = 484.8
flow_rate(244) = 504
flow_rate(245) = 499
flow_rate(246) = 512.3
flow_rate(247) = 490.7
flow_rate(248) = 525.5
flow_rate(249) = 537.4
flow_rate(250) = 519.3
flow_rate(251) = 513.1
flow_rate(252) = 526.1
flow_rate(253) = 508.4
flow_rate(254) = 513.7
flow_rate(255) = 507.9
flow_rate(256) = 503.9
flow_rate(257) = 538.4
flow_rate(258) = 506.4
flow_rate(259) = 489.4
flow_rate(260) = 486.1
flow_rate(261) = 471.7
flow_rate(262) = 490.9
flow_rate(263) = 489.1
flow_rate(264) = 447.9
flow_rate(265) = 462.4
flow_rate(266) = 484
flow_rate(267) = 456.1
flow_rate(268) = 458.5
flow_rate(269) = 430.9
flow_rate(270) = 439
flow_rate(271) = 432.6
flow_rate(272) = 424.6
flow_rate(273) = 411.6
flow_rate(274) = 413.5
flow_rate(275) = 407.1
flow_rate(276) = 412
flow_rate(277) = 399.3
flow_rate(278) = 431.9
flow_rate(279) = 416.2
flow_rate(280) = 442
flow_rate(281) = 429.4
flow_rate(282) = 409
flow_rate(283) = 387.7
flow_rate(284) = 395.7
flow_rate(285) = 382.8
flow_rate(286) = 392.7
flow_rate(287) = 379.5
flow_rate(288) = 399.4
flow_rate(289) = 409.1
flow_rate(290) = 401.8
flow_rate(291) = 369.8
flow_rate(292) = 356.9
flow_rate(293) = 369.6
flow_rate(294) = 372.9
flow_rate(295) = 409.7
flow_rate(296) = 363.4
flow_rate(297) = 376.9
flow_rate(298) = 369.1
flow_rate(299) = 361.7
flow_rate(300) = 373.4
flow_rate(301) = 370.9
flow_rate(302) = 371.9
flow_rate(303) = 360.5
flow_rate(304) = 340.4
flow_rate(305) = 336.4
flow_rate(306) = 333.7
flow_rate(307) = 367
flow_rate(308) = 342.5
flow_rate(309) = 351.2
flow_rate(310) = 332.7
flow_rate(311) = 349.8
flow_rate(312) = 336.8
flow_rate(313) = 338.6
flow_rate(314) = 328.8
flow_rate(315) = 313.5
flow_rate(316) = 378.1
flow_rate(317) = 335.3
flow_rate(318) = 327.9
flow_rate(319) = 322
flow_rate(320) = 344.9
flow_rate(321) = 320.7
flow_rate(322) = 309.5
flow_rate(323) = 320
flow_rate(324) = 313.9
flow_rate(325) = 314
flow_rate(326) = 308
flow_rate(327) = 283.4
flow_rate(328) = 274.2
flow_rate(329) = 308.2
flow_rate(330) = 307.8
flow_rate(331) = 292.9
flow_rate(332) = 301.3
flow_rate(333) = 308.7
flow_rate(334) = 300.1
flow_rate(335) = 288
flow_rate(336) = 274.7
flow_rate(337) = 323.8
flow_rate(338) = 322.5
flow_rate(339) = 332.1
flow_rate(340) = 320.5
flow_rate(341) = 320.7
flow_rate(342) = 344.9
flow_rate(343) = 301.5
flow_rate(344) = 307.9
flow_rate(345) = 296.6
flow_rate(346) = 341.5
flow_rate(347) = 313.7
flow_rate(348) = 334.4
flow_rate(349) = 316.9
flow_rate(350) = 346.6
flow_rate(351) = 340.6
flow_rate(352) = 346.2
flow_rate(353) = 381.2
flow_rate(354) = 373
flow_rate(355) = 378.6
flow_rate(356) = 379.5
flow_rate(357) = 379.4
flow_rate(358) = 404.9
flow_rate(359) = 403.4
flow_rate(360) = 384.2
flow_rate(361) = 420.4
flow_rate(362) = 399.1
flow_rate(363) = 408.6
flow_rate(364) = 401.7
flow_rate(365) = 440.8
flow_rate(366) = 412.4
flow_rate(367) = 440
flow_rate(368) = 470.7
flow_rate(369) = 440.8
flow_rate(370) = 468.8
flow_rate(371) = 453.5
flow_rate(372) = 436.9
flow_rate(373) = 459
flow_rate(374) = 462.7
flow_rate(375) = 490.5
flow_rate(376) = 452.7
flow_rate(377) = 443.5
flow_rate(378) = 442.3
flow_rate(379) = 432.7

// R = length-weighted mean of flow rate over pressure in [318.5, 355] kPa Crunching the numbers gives 319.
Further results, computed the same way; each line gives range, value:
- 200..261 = 499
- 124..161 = 491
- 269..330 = 366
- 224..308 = 448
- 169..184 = 493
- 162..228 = 496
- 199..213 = 494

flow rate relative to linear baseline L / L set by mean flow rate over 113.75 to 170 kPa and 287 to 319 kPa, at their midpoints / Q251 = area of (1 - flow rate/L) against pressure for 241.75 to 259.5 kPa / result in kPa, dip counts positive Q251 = -4.5 kPa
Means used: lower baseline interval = 503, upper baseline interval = 359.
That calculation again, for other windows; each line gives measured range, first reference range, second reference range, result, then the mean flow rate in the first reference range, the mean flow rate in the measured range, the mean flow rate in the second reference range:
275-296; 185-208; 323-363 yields 0.16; 504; 398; 334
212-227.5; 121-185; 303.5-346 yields -1.87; 497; 480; 321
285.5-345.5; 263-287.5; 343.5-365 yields 8.70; 424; 338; 366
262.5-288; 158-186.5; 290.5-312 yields -2.37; 500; 425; 360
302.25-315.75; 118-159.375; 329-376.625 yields 1.85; 498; 342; 370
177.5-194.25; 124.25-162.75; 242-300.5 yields -1.20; 491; 509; 443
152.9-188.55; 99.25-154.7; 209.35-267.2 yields 0.87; 517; 497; 497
